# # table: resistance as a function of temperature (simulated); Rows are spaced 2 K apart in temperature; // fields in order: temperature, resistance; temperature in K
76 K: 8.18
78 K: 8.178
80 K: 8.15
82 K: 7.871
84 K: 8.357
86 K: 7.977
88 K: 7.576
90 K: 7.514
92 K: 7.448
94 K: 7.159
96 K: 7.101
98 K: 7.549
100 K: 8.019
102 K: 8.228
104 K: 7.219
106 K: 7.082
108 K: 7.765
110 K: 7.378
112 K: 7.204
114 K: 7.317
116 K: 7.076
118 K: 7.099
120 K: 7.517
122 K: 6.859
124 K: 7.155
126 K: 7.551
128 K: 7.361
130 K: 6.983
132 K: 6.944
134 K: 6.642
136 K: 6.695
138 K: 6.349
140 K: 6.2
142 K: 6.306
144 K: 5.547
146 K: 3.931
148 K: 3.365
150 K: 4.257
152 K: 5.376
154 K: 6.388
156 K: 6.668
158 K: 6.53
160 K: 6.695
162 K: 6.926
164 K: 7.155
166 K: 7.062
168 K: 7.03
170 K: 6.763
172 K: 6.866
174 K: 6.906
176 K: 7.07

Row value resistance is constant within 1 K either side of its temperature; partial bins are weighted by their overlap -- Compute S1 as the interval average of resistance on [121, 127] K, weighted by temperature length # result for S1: 7.19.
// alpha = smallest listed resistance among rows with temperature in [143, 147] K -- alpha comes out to 3.931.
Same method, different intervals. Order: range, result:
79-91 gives 7.514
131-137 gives 6.642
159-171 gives 6.695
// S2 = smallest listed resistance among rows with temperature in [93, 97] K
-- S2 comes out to 7.101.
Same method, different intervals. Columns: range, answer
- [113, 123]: 6.859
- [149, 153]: 4.257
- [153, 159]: 6.388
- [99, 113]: 7.082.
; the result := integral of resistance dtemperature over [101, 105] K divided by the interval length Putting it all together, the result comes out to 7.72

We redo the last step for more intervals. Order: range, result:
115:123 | 7.14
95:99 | 7.33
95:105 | 7.62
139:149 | 5.07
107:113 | 7.45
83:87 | 8.17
